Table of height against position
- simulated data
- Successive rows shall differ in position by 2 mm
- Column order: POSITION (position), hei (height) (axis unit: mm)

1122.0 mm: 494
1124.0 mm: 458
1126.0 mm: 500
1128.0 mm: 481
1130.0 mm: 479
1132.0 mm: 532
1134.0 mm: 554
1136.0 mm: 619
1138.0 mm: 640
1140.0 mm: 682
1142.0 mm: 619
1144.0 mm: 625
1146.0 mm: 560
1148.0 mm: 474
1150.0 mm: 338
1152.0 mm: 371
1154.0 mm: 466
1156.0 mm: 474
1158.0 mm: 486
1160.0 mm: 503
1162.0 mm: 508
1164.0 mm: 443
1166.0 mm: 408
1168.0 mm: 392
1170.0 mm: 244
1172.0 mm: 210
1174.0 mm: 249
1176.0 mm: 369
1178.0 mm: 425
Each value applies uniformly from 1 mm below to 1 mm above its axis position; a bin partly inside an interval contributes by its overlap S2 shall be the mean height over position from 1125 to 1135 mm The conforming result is 509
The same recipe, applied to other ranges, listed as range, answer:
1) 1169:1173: 227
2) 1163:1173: 339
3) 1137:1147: 625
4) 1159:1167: 466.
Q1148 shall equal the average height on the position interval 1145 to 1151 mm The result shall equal 457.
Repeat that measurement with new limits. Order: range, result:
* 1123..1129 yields 480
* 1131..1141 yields 605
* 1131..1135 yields 543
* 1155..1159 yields 480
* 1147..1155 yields 412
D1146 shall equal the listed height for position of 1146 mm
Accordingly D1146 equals 560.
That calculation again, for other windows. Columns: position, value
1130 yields 479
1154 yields 466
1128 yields 481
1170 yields 244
